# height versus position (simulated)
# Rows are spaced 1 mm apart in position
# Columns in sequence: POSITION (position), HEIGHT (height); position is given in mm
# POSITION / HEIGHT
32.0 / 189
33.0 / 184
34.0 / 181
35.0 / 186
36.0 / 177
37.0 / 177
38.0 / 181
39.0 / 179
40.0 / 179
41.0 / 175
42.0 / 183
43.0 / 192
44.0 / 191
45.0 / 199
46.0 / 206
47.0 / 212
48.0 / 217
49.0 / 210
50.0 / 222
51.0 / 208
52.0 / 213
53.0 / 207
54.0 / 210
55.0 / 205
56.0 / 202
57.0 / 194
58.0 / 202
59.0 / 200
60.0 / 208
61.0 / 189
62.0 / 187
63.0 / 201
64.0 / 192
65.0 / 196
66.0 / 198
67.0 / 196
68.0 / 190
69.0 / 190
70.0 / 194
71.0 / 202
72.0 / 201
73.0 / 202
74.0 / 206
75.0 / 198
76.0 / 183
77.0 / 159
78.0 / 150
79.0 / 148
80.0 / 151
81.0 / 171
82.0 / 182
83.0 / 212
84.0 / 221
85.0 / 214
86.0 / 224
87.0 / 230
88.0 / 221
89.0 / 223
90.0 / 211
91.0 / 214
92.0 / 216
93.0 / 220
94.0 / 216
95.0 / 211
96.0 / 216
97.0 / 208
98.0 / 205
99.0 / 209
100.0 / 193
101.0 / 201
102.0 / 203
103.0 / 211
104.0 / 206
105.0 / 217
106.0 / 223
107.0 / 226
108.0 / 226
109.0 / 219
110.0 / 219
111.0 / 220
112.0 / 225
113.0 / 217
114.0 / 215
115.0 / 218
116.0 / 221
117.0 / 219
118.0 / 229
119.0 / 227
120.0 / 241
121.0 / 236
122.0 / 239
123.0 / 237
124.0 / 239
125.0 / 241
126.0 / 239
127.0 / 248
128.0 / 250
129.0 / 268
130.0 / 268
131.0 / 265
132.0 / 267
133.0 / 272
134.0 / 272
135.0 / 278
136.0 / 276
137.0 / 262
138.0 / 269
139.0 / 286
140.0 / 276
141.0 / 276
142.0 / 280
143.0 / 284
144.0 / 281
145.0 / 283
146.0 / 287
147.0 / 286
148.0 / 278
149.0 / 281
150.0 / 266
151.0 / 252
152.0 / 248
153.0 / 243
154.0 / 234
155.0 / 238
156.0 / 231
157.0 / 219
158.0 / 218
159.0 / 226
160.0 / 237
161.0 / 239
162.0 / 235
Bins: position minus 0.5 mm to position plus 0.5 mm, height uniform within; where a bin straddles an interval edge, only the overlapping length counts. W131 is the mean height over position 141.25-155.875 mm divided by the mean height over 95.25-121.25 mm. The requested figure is 1.23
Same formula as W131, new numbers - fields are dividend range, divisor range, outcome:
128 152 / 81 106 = 1.29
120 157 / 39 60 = 1.30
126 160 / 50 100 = 1.31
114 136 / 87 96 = 1.13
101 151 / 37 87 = 1.27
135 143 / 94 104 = 1.33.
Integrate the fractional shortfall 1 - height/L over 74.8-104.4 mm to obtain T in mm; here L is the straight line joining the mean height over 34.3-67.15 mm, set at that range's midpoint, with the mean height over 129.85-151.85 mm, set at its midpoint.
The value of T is 3.79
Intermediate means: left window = 197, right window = 274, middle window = 201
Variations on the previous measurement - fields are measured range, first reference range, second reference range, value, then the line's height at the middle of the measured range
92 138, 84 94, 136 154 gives 2.3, 244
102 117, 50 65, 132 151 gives 1.8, 248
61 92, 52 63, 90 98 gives 1.8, 208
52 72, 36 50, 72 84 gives -1.3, 186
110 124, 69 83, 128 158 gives 0.4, 233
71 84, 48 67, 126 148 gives 2.2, 220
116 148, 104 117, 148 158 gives -3.7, 233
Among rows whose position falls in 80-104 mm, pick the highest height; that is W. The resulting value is 230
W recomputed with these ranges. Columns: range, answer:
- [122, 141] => 286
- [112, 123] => 241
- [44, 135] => 278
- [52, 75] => 213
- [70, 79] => 206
